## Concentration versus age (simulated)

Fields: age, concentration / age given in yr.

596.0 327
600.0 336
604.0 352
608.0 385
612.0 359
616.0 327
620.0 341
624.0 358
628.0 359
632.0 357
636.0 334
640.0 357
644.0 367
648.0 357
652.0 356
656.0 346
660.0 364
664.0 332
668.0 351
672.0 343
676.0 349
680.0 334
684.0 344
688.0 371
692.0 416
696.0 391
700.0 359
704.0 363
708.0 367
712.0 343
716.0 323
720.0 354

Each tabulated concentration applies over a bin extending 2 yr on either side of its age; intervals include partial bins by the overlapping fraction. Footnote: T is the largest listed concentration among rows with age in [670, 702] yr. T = 416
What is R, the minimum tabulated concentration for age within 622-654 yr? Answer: 334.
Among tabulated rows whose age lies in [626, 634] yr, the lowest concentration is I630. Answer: 357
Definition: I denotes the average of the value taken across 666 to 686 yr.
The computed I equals 344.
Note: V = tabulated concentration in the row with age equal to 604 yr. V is 352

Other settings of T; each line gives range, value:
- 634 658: 367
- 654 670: 364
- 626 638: 359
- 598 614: 385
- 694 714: 391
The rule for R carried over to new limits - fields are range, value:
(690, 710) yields 359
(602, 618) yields 327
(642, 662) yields 346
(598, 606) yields 336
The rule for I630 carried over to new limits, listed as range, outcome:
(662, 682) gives 332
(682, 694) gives 344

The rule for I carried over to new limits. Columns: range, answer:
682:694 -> 377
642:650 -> 362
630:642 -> 349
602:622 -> 353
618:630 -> 353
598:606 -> 344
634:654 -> 354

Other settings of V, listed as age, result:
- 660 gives 364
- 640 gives 357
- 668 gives 351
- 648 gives 357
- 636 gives 334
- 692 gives 416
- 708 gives 367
